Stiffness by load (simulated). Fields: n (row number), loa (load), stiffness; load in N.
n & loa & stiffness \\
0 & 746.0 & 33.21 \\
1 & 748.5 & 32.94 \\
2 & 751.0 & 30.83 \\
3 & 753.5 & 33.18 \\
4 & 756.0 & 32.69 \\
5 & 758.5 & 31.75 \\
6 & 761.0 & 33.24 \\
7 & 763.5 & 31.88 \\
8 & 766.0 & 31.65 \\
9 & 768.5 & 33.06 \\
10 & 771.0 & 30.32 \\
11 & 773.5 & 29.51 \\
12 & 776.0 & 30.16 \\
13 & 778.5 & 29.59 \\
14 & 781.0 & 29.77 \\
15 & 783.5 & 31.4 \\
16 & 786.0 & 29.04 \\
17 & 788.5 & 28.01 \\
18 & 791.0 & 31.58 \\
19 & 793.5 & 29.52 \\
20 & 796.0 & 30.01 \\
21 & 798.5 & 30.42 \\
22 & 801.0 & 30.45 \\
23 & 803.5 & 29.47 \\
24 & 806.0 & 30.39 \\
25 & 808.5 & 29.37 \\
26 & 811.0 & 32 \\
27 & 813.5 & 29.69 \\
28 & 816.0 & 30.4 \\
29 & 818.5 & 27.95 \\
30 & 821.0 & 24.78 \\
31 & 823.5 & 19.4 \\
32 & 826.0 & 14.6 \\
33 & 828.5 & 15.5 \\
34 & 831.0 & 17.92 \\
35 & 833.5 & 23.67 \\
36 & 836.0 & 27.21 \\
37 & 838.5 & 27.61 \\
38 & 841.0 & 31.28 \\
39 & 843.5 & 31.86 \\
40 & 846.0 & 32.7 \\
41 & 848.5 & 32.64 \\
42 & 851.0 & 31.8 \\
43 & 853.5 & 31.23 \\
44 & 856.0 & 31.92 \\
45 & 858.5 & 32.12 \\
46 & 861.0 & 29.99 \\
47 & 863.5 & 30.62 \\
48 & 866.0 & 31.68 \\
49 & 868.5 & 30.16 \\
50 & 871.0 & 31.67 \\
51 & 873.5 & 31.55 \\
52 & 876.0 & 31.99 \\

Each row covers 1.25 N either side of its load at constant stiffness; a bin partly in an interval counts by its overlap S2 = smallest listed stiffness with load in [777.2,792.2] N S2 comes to 28.01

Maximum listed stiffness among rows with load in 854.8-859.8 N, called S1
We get 32.12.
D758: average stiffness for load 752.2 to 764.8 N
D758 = 32.5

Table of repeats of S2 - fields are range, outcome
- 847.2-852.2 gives 31.8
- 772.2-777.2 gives 29.51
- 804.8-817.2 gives 29.37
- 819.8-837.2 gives 14.6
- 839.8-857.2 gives 31.23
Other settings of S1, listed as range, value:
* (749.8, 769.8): 33.24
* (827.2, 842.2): 31.28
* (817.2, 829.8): 27.95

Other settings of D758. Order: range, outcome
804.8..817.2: 30.4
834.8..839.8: 27.5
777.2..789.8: 29.6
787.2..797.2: 29.8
